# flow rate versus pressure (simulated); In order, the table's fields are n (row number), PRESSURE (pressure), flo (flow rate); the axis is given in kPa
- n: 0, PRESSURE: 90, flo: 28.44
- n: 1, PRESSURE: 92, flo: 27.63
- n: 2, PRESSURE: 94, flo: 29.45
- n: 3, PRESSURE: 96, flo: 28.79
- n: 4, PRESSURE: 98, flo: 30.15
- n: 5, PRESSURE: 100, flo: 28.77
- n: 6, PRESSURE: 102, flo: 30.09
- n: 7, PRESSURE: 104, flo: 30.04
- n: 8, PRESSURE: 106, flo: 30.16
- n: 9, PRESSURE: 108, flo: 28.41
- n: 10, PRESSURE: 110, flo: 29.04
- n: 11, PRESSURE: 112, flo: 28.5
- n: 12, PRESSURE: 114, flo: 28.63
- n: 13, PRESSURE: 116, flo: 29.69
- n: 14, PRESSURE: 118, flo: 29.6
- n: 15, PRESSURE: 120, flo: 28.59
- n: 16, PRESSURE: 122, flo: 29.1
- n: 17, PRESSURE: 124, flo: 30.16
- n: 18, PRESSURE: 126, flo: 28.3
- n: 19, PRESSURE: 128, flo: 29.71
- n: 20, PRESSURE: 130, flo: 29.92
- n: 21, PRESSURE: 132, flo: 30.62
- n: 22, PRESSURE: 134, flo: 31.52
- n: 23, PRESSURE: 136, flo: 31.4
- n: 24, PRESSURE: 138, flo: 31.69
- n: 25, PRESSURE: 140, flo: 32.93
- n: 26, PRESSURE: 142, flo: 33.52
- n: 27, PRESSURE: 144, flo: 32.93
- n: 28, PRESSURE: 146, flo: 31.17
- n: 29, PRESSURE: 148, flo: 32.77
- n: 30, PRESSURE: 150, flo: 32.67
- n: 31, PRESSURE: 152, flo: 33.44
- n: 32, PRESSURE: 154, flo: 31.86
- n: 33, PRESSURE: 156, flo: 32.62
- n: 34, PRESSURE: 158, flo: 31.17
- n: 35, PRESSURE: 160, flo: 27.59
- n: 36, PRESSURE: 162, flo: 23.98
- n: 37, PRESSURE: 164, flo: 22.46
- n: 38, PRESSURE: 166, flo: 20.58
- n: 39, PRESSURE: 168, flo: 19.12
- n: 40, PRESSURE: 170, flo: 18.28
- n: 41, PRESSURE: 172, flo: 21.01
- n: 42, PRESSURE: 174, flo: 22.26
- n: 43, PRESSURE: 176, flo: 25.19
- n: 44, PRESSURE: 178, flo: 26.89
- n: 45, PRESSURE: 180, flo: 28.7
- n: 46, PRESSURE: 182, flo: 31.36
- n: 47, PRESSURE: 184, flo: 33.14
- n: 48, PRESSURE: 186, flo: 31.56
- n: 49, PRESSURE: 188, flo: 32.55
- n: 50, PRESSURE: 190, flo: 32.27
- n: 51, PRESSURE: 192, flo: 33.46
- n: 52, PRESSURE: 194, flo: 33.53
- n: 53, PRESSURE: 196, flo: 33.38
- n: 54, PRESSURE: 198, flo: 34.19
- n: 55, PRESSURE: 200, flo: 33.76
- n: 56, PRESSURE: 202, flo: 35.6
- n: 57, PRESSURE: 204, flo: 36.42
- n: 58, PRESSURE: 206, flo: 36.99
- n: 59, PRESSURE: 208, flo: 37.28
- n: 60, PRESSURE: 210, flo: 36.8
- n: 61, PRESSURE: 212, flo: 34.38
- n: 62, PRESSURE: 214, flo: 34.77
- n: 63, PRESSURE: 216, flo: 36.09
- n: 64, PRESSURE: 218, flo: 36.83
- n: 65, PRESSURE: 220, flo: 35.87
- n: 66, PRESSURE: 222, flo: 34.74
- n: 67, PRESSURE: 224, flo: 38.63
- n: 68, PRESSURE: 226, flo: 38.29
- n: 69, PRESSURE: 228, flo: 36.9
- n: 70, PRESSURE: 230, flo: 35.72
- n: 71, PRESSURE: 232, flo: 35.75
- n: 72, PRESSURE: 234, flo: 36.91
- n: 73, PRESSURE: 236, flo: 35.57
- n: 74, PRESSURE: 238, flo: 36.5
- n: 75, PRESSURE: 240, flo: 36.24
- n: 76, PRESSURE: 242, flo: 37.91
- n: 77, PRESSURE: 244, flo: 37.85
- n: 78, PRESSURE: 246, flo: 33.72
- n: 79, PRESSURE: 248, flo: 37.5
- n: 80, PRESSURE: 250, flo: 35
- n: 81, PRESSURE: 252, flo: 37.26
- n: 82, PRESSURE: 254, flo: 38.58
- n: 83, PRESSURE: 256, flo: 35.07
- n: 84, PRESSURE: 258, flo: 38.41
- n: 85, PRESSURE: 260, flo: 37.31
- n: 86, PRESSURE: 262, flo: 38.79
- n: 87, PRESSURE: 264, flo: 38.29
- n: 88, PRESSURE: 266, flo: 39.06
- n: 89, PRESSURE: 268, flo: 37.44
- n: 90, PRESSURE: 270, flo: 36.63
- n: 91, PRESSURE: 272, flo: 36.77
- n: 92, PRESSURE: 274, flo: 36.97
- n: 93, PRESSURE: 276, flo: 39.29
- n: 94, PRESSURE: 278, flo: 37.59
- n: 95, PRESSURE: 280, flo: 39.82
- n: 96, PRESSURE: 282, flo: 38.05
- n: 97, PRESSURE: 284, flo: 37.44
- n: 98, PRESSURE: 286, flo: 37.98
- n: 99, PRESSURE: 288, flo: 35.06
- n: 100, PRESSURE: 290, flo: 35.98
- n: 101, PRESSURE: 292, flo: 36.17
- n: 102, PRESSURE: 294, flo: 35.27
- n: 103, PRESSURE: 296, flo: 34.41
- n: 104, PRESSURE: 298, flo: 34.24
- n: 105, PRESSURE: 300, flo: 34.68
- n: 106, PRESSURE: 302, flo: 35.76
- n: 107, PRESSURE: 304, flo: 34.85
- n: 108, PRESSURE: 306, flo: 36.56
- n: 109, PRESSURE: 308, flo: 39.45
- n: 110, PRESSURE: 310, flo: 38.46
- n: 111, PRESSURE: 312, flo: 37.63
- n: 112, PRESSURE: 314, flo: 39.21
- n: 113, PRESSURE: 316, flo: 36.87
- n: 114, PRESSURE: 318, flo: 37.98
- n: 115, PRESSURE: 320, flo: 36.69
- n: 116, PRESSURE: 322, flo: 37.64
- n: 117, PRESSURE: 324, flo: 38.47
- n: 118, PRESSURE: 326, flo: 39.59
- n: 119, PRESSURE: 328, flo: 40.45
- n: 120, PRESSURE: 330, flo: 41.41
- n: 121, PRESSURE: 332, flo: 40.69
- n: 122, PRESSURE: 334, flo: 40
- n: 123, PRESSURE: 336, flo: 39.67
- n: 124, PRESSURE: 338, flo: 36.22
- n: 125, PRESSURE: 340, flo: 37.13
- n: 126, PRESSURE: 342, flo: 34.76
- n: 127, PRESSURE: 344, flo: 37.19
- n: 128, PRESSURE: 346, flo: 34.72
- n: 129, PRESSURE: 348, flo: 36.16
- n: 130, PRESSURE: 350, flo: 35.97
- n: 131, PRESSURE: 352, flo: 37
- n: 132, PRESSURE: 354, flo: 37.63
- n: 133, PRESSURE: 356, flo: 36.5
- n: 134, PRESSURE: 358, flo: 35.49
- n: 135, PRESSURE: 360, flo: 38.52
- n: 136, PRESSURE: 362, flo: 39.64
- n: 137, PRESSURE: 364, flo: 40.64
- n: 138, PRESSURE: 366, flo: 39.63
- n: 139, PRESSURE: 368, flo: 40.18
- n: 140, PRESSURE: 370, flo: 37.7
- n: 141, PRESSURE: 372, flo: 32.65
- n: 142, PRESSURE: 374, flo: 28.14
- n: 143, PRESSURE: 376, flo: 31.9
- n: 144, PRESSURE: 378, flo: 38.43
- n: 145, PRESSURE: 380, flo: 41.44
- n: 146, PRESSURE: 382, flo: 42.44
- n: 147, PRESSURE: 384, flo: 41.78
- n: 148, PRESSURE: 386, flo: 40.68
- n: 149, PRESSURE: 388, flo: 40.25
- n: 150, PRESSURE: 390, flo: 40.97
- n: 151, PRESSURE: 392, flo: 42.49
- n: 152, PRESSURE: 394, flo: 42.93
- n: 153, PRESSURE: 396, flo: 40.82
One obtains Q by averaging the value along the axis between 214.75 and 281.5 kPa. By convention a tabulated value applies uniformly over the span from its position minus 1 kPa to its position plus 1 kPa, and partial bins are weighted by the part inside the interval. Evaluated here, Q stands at 37.1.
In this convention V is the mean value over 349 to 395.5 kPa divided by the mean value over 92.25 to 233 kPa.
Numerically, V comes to 1.24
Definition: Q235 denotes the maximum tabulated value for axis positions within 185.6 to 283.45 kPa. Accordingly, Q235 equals 39.82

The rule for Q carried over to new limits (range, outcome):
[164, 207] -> 29.4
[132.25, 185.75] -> 28.5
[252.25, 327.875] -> 37.3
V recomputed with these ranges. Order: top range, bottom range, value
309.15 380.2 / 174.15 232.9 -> 1.10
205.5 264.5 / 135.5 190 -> 1.28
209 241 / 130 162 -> 1.15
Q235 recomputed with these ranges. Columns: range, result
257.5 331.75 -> 41.41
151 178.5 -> 33.44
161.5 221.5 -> 37.28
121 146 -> 33.52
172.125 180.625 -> 28.7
